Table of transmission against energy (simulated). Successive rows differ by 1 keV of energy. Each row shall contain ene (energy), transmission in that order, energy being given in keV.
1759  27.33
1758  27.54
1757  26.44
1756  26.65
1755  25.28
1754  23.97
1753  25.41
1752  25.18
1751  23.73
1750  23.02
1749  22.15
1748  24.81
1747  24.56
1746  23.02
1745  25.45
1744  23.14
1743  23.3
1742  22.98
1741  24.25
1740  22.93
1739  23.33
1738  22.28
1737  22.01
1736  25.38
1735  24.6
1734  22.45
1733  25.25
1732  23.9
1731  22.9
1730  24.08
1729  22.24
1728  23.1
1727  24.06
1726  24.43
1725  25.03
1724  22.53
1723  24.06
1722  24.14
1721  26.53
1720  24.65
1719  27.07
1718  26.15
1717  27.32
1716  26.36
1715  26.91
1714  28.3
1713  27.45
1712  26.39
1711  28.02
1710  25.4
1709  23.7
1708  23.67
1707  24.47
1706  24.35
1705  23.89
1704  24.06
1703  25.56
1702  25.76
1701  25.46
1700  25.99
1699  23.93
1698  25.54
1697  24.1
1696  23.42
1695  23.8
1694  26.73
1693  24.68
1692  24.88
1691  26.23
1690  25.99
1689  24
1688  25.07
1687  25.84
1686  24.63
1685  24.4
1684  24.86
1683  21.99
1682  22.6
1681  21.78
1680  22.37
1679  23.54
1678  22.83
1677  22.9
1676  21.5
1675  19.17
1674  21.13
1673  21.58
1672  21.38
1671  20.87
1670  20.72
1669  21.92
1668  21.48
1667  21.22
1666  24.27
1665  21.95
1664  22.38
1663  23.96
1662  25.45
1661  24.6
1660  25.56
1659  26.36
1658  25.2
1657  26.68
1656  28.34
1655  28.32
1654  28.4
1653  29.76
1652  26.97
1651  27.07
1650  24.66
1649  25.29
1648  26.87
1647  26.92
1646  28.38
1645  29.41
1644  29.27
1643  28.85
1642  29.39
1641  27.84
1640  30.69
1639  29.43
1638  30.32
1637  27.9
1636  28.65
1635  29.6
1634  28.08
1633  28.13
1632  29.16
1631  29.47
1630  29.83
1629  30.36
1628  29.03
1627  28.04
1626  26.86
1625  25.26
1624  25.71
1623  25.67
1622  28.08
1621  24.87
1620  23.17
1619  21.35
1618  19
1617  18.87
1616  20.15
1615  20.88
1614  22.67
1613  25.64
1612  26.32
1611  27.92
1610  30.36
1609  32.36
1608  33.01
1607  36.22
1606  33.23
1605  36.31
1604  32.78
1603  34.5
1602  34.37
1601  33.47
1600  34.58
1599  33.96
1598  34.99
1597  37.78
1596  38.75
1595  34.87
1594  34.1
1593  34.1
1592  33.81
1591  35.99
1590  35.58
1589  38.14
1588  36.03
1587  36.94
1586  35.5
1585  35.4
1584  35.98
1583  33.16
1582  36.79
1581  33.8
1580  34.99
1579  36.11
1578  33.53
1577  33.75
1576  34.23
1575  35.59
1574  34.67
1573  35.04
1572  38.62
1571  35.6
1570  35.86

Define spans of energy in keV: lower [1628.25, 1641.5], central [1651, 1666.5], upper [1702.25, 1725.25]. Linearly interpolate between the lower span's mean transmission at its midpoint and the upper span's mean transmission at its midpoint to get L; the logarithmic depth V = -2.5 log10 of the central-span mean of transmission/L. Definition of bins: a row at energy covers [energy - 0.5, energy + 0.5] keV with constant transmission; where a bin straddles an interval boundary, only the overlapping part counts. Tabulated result 0.09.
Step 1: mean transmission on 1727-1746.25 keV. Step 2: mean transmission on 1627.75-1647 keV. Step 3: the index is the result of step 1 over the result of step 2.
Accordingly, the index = 0.8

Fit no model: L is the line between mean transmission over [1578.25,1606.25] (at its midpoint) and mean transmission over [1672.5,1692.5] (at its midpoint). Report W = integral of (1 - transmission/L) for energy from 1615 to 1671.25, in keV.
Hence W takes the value 4.5 keV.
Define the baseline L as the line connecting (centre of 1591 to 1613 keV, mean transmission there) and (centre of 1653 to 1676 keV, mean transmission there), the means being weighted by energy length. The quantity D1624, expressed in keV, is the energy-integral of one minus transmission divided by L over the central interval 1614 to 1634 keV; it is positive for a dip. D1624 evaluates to 3.0 keV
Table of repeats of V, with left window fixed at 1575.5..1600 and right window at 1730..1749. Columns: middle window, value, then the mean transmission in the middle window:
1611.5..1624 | 0.385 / 23.2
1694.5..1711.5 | 0.072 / 24.8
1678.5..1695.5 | 0.141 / 24.3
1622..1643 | 0.122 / 28.5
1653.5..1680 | 0.239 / 23.5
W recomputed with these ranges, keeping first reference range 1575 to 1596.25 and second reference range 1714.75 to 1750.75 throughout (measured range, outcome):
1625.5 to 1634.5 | 0.9 keV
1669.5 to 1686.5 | 3.6 keV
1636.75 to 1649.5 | 1.0 keV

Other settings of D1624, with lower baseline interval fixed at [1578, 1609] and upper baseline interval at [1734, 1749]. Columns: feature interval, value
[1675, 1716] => 3.8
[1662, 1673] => 2.7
